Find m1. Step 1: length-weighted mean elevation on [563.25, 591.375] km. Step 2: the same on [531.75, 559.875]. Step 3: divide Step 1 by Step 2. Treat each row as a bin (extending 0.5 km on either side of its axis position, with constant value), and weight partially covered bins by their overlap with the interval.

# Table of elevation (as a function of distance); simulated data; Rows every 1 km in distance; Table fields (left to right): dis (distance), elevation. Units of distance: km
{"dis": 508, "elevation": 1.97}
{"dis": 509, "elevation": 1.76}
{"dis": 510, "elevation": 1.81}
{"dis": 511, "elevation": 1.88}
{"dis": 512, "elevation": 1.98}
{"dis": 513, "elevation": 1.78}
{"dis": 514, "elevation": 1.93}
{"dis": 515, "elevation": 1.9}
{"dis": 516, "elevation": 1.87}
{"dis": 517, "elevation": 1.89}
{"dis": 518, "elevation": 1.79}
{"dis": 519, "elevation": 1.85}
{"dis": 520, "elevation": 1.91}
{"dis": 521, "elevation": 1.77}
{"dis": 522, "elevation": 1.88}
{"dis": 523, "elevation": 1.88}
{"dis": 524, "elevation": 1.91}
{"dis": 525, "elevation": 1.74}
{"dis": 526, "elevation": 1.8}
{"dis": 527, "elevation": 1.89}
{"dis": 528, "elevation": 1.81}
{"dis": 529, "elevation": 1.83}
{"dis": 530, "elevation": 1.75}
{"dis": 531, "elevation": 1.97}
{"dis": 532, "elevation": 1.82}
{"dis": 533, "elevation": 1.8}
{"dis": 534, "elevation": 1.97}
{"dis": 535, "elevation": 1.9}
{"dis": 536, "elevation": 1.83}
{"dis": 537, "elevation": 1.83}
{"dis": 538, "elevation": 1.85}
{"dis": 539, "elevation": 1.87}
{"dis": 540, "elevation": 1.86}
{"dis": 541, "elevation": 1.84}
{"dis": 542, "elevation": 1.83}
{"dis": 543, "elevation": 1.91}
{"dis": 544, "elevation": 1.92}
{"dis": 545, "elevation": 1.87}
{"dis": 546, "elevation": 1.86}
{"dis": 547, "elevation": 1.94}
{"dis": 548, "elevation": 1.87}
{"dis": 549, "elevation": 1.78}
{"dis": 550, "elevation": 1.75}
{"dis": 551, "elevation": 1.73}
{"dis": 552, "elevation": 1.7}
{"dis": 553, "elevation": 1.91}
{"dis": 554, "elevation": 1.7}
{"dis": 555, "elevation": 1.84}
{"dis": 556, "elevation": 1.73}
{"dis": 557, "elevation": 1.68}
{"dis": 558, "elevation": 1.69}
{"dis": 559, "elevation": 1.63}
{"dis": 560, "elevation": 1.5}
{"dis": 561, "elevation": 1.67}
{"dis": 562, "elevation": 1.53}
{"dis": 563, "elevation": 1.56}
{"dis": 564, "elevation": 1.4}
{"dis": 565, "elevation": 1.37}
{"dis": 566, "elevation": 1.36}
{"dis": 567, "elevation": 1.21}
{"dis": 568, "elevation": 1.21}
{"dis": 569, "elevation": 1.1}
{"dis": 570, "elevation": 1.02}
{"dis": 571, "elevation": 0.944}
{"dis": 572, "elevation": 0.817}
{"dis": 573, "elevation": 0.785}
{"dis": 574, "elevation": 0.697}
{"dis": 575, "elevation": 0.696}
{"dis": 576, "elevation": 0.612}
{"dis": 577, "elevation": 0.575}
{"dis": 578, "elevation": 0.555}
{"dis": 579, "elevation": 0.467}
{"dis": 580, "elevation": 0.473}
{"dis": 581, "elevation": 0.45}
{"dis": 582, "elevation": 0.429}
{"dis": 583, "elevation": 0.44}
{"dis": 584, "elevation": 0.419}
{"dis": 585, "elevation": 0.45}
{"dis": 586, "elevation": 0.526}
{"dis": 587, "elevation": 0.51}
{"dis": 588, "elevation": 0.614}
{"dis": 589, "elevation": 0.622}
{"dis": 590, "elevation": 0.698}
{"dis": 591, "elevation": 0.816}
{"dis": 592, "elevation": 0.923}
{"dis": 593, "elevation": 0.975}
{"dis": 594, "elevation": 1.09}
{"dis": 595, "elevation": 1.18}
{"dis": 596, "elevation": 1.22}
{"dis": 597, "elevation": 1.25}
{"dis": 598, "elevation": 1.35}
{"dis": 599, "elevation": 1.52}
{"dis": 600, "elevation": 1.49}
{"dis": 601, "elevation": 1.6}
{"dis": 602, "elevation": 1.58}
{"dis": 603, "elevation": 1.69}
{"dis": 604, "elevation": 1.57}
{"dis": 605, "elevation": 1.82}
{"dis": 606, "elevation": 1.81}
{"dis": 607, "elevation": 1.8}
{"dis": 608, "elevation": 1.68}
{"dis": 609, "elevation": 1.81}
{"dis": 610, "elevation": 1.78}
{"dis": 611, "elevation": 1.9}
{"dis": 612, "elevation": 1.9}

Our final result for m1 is 0.4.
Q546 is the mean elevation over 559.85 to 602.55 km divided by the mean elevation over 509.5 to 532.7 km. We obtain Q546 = 0.5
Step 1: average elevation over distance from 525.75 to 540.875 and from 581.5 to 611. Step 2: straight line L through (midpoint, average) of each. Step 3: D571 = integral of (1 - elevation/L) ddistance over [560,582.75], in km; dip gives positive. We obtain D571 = 7.9 km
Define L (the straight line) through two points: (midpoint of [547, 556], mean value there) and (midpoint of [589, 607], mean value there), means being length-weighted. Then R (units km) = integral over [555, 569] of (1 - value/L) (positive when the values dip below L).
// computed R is 1.6 km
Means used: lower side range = 1.79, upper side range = 1.32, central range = 1.5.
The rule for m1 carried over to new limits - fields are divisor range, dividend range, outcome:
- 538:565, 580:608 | 0.61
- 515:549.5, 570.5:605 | 0.48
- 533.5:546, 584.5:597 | 0.44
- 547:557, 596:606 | 0.86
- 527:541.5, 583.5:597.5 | 0.44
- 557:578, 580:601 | 0.74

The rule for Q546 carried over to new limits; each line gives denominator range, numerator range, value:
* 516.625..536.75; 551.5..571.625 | 0.80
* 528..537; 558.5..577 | 0.62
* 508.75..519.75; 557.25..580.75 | 0.58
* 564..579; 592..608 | 1.57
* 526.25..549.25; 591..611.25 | 0.80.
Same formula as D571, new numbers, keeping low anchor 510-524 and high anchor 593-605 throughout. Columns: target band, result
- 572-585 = 8.3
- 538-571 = 0.4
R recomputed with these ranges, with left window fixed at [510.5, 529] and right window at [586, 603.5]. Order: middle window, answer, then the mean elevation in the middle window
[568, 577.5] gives 3.61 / 0.826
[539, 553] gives -2.14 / 1.84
